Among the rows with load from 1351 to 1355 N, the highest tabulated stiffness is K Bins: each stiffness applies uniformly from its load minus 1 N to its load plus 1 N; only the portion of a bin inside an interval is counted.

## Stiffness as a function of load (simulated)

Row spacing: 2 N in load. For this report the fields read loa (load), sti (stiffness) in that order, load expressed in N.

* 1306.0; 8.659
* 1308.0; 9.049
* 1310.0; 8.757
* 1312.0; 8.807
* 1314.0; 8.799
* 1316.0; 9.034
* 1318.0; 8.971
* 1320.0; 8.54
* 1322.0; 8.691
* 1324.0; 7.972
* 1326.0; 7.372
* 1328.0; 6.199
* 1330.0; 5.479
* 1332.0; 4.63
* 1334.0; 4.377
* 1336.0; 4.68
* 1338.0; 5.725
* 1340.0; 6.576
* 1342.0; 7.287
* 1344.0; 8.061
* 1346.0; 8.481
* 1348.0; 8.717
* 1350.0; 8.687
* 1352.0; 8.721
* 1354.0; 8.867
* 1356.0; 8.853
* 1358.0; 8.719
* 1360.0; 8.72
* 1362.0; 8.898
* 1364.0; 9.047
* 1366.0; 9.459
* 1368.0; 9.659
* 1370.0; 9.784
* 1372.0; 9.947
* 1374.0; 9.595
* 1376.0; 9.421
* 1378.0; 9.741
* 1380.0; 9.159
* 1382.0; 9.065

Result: 8.867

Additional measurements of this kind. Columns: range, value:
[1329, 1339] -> 5.725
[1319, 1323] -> 8.691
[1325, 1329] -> 7.372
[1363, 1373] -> 9.947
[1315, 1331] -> 9.034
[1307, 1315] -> 9.049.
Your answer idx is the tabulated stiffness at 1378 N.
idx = 9.741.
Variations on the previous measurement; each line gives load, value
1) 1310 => 8.757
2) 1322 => 8.691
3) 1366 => 9.459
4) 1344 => 8.061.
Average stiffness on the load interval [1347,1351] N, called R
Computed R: 8.7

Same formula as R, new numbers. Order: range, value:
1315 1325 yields 8.64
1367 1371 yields 9.72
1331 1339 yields 4.85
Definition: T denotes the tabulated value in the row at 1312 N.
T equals 8.807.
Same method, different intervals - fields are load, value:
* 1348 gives 8.717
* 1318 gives 8.971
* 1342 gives 7.287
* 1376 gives 9.421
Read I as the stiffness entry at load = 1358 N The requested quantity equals 8.719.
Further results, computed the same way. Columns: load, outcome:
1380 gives 9.159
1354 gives 8.867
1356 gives 8.853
